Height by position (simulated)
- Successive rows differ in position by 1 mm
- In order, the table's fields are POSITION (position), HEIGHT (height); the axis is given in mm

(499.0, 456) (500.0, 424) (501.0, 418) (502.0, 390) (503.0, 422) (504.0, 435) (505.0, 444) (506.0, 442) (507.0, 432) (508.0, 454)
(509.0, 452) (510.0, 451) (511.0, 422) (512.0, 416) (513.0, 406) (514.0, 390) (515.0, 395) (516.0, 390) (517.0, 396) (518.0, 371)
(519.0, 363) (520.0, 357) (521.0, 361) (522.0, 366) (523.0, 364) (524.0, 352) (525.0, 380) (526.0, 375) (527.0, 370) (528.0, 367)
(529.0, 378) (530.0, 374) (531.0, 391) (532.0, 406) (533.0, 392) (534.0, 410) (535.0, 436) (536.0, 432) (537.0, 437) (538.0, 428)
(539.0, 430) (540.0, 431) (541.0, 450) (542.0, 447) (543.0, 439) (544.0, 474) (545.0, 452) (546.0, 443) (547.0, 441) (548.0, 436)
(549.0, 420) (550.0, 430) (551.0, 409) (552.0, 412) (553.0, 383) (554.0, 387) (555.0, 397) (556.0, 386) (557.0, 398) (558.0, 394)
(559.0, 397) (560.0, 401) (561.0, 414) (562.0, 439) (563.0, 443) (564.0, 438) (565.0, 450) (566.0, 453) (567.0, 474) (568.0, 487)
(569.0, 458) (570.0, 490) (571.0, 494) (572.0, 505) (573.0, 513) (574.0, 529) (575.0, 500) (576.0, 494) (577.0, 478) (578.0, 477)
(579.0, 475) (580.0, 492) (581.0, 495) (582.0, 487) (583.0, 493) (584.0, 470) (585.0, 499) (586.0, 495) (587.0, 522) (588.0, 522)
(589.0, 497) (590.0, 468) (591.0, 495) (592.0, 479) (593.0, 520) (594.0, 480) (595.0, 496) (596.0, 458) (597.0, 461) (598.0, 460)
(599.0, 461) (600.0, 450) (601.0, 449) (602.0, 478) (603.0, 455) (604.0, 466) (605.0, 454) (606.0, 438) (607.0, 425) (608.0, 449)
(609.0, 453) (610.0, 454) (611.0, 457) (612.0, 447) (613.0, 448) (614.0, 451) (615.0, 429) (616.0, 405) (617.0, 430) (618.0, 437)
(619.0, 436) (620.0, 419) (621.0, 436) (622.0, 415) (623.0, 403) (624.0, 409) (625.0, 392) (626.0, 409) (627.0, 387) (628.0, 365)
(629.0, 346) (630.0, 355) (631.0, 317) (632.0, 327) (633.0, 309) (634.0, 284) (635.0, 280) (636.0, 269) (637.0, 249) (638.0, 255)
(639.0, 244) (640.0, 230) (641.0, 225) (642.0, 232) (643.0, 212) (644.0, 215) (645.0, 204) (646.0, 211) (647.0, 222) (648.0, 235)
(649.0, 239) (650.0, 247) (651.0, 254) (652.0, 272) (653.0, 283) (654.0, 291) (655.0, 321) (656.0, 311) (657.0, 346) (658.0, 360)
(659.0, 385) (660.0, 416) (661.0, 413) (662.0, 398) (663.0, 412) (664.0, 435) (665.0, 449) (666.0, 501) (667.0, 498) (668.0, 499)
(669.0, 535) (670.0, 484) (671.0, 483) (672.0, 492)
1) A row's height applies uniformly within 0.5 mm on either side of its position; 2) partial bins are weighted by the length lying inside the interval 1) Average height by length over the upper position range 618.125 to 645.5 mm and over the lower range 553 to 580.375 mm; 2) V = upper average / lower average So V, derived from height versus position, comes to 0.71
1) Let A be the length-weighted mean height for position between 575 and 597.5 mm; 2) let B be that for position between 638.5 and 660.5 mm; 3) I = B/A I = 0.55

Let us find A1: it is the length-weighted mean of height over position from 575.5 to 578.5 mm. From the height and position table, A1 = 483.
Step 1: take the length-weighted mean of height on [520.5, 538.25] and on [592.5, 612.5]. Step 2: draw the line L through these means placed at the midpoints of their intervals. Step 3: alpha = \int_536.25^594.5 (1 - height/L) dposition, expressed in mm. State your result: -4.5 mm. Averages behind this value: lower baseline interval 389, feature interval 458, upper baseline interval 461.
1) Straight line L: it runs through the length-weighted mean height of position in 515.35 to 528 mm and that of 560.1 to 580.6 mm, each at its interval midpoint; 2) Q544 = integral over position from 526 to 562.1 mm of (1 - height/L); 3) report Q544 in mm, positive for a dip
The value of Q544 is 0.27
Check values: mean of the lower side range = 371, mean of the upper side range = 474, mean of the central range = 414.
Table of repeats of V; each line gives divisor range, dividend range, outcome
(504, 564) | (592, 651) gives 0.91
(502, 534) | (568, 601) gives 1.23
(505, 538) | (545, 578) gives 1.11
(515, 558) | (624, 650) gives 0.70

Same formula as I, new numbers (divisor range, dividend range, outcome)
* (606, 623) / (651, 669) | 0.89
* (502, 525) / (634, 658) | 0.64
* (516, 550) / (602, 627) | 1.07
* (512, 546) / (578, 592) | 1.23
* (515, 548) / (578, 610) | 1.18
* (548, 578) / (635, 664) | 0.64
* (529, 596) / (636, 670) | 0.71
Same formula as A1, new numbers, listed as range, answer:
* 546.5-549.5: 432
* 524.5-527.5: 375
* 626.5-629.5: 366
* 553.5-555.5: 392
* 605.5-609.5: 441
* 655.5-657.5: 328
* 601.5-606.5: 458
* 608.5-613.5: 452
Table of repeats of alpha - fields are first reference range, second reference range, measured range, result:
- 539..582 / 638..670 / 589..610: -3.55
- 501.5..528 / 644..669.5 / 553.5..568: -1.50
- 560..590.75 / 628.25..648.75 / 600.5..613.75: -2.92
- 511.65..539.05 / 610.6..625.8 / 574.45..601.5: -4.53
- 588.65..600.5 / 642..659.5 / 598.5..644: 0.44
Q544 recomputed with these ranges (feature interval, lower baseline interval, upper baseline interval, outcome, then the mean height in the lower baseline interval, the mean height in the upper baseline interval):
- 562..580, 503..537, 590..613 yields -1.63 mm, 400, 463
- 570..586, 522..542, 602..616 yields -2.42 mm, 400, 448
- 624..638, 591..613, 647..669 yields 2.75 mm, 462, 361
